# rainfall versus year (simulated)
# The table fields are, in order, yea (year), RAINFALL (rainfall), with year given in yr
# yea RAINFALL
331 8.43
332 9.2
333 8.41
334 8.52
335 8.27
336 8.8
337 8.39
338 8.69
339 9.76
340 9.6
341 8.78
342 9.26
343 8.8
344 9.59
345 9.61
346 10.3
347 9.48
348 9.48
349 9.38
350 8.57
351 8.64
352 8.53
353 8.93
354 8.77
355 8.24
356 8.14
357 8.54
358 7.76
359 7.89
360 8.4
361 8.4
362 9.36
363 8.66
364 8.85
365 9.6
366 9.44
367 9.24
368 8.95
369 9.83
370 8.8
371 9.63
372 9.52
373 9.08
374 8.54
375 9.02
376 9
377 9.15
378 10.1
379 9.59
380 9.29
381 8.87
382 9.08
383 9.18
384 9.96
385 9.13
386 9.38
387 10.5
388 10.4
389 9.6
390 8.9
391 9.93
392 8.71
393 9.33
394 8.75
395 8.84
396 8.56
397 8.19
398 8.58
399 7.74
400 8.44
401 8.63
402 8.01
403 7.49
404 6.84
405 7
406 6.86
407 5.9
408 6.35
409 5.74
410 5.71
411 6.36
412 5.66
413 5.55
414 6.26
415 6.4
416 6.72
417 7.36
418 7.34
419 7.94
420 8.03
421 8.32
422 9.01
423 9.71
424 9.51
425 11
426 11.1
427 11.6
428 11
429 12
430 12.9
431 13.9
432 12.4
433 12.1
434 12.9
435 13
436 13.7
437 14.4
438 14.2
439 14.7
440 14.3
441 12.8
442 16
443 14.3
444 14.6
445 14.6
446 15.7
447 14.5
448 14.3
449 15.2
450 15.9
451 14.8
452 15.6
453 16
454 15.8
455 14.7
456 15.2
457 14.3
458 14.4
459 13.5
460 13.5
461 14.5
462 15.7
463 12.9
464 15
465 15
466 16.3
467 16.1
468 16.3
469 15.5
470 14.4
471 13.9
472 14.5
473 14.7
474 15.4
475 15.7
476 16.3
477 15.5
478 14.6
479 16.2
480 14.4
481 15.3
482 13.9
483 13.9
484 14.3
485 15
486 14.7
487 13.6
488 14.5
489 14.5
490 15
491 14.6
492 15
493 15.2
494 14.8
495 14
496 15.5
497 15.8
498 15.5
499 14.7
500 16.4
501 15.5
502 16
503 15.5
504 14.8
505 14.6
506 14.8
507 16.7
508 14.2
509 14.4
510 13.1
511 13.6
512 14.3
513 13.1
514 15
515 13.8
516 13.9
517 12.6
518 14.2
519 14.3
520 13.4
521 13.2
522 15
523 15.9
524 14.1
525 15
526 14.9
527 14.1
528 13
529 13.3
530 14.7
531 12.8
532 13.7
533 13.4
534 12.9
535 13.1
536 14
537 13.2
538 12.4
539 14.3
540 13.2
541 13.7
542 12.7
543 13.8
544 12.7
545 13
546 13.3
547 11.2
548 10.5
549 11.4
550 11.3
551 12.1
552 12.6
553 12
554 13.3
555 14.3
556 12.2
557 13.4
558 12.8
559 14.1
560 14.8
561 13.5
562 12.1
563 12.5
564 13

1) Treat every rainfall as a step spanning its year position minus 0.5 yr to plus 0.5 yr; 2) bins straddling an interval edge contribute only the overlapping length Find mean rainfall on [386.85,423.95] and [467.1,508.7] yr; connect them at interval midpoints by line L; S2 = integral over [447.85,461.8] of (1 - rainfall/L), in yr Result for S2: -3.2 yr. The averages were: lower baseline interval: 7.82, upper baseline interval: 15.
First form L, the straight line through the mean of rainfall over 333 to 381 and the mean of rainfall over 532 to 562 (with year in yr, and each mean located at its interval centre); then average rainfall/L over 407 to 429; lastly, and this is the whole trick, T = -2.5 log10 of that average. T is 0.28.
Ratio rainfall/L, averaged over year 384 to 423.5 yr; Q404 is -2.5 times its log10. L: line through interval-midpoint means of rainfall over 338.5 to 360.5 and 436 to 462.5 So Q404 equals 0.45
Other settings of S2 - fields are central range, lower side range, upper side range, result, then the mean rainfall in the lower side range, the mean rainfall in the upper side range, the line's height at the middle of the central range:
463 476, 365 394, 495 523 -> -2.2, 9.36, 14.6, 13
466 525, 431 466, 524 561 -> -4.1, 14.4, 13.2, 13.8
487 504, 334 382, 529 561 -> -4.5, 9.01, 13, 11.9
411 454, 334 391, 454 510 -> 2.8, 9.1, 14.9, 12.5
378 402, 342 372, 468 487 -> 3.3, 8.97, 14.9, 10.6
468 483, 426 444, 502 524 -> -1.3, 13.3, 14.3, 13.8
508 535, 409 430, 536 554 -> -4.8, 8.38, 12.6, 11.8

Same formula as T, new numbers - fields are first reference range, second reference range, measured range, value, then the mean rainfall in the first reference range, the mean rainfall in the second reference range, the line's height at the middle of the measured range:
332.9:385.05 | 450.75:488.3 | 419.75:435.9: 0.13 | 9.02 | 14.9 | 12.7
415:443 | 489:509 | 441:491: -0.12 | 11.4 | 15.2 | 13.4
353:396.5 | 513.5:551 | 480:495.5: -0.19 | 9.09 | 13.4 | 12.2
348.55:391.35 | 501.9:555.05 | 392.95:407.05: 0.24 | 9.08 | 13.6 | 9.94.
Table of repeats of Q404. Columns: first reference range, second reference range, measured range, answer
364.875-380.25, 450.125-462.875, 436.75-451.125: -0.05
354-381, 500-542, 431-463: -0.23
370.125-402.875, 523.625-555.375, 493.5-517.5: -0.20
